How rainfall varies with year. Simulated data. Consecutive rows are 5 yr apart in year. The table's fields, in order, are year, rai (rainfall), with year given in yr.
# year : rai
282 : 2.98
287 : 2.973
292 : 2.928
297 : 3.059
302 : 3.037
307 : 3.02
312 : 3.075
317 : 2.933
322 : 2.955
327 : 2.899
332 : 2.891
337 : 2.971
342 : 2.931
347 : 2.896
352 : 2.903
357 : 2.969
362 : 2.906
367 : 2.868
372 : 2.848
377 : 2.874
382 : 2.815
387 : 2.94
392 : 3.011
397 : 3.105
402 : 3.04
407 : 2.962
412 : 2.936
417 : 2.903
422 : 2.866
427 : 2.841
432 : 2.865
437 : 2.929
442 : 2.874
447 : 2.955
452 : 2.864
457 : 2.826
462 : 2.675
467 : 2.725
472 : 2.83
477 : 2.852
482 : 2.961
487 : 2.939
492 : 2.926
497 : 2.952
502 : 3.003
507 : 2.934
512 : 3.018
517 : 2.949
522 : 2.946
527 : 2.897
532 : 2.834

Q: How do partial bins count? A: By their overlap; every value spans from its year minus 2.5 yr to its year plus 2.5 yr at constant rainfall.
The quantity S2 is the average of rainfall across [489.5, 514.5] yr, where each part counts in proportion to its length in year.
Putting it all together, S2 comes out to 2.97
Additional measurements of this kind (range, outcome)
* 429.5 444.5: 2.89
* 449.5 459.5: 2.85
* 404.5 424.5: 2.92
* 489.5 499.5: 2.94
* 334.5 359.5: 2.93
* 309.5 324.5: 2.99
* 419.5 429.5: 2.85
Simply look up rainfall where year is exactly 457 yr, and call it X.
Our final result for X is 2.826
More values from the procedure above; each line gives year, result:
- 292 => 2.928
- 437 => 2.929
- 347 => 2.896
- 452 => 2.864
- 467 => 2.725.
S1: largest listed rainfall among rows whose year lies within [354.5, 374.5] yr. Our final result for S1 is 2.969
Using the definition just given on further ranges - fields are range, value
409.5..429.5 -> 2.936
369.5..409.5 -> 3.105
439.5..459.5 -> 2.955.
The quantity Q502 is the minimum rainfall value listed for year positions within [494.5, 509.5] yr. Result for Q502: 2.934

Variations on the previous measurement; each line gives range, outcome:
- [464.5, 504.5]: 2.725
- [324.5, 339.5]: 2.891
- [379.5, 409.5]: 2.815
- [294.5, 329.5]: 2.899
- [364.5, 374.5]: 2.848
